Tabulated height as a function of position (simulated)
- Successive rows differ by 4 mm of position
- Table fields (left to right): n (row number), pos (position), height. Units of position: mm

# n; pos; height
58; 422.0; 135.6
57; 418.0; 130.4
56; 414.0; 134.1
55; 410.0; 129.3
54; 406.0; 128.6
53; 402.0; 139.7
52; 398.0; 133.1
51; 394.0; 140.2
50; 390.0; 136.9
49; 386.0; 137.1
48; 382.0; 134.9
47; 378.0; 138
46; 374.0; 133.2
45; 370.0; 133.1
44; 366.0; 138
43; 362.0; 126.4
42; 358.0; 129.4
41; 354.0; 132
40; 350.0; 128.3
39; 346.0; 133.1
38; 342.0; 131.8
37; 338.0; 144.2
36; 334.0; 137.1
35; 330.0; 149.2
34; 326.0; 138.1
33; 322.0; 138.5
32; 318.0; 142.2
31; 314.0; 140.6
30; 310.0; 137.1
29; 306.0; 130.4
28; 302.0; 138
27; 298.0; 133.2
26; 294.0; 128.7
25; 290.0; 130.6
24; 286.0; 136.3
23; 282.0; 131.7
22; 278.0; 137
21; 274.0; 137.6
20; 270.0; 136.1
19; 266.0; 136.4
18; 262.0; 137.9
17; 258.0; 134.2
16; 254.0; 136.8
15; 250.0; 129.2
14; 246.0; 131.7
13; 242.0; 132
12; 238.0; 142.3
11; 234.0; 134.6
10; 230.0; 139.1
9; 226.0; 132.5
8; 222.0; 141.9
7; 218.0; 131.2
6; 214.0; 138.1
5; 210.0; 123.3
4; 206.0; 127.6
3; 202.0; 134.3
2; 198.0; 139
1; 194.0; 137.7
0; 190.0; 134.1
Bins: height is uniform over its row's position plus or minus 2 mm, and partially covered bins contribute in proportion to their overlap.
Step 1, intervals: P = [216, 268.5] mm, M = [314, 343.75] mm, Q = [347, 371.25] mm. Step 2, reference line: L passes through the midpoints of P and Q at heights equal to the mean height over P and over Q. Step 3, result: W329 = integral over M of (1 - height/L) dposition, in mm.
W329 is -1.8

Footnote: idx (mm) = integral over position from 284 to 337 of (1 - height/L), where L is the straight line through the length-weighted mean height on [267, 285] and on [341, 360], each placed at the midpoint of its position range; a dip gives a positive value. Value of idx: -1.4 mm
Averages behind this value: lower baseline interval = 136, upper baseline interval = 131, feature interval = 137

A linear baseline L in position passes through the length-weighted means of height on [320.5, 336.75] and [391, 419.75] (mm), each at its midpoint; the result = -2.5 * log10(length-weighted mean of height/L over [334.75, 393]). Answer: 0.03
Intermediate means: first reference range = 141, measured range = 134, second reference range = 134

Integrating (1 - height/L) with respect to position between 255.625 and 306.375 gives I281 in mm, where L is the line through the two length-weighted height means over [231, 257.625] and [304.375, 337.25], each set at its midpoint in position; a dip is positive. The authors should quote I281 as 0.8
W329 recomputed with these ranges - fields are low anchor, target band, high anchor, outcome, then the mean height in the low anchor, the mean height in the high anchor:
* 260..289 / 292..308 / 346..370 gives 0.2 mm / 136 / 131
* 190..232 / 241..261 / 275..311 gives 0.1 mm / 134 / 134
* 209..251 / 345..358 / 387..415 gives 0.4 mm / 135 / 135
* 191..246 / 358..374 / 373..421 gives 0.3 mm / 135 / 135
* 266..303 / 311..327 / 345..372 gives -0.8 mm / 134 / 131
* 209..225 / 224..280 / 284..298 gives -1.0 mm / 134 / 132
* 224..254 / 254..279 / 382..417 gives -0.3 mm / 135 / 135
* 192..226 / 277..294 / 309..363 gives 0.3 mm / 134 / 136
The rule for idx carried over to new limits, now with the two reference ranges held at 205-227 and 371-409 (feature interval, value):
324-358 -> -0.4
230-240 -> -0.4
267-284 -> -0.3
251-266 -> -0.3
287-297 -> 0.2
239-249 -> 0.0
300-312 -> -0.1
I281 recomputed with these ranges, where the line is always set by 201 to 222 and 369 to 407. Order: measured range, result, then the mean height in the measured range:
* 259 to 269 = -0.3 mm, 137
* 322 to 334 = -0.7 mm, 142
